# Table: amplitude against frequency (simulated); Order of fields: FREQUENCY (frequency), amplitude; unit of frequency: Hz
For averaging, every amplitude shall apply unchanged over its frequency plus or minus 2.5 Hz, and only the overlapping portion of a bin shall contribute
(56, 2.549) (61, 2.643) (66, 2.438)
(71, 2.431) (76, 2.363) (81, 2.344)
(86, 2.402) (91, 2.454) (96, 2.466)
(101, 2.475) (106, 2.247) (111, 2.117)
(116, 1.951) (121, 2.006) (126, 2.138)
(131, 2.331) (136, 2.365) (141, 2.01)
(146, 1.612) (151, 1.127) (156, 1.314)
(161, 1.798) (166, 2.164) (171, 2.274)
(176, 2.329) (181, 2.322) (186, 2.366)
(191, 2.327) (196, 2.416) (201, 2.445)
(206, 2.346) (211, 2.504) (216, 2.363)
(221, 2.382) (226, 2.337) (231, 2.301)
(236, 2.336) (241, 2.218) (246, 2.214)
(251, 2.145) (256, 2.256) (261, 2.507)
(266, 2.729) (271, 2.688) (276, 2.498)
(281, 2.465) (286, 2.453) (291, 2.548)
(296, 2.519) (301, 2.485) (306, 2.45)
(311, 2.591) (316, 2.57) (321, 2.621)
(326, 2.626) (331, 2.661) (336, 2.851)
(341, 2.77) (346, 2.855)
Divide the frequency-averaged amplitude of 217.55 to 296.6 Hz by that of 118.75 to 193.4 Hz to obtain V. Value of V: 1.2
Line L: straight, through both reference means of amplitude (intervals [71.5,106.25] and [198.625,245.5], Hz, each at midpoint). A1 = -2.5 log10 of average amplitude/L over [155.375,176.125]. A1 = 0.189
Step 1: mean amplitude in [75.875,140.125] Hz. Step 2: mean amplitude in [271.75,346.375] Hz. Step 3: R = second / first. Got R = 1.1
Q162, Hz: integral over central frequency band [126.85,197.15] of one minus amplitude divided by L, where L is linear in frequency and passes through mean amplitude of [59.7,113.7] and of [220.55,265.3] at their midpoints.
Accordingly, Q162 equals 9.08 Hz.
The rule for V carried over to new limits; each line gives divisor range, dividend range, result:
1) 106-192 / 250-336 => 1.25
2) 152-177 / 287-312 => 1.32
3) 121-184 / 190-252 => 1.18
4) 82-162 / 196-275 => 1.16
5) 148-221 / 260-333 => 1.19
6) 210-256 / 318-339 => 1.17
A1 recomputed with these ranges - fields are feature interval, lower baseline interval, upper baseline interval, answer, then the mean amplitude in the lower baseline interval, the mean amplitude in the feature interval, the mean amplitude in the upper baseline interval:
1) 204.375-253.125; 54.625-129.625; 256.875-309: 0.070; 2.33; 2.32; 2.53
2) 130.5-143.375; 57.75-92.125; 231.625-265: 0.079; 2.44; 2.22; 2.3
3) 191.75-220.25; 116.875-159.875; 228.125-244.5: -0.122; 1.86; 2.41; 2.28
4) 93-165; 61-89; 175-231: 0.196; 2.42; 2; 2.37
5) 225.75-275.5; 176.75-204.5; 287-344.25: 0.047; 2.37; 2.38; 2.61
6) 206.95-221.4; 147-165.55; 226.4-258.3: -0.200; 1.51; 2.41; 2.25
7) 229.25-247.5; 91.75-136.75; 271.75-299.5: 0.076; 2.24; 2.27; 2.51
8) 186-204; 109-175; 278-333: -0.120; 1.95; 2.39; 2.54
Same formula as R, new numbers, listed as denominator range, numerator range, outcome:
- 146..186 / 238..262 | 1.18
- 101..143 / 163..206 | 1.07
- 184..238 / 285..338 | 1.09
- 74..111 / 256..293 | 1.07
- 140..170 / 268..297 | 1.50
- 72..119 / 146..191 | 0.85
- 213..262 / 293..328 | 1.11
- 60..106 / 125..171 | 0.78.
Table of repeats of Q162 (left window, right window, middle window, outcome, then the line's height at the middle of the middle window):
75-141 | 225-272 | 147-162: 5.9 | 2.3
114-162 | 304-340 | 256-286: -1.5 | 2.42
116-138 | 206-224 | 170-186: -0.1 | 2.31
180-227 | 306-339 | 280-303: 0.7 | 2.57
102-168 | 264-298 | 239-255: 1.4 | 2.41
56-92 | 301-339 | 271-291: 0.6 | 2.59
